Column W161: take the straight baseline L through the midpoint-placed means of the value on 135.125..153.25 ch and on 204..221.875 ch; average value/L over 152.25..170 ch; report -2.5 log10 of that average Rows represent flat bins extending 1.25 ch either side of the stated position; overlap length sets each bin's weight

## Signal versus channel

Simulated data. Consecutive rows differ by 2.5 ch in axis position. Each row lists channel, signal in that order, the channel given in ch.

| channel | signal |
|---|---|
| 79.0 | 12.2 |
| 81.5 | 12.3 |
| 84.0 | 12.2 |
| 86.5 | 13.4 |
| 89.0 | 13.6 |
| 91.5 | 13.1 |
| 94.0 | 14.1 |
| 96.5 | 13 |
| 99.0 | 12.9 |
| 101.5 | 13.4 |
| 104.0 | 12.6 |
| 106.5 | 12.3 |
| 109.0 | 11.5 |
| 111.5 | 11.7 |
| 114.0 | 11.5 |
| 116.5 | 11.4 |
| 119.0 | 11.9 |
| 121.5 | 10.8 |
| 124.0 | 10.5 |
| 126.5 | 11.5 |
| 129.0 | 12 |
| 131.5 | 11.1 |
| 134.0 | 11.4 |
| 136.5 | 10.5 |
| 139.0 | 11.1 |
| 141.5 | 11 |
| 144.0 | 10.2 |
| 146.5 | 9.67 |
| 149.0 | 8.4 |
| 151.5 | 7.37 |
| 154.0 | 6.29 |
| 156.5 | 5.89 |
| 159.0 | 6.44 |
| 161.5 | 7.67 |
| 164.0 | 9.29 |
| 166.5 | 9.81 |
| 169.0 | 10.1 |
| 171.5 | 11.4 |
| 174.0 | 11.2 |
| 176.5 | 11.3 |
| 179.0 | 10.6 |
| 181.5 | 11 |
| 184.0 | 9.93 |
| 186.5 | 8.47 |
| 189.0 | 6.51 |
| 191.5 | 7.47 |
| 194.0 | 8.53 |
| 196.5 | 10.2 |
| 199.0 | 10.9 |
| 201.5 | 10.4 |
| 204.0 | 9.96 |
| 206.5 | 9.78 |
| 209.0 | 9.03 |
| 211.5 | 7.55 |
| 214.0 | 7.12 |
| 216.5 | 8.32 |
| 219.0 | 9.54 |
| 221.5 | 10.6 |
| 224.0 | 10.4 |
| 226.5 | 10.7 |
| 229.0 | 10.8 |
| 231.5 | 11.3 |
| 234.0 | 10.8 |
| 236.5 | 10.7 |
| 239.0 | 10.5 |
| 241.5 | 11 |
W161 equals 0.20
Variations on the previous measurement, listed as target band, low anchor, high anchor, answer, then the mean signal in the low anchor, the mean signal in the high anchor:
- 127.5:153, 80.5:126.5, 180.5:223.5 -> 0.09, 12.3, 9.15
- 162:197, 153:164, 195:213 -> -0.19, 6.89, 9.64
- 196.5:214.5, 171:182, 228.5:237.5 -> 0.17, 11.1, 10.9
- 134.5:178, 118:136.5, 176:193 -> 0.10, 11.3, 9.23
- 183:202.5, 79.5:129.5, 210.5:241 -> 0.17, 12.3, 9.91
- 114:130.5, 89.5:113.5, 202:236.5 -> 0.08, 12.7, 9.74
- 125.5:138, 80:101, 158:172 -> -0.04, 13.1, 9.04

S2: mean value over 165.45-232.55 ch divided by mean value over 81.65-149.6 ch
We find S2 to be 0.83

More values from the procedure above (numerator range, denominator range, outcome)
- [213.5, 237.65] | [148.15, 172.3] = 1.23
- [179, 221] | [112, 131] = 0.80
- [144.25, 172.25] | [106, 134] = 0.73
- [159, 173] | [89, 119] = 0.75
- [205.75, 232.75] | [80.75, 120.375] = 0.76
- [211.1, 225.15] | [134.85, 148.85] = 0.87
